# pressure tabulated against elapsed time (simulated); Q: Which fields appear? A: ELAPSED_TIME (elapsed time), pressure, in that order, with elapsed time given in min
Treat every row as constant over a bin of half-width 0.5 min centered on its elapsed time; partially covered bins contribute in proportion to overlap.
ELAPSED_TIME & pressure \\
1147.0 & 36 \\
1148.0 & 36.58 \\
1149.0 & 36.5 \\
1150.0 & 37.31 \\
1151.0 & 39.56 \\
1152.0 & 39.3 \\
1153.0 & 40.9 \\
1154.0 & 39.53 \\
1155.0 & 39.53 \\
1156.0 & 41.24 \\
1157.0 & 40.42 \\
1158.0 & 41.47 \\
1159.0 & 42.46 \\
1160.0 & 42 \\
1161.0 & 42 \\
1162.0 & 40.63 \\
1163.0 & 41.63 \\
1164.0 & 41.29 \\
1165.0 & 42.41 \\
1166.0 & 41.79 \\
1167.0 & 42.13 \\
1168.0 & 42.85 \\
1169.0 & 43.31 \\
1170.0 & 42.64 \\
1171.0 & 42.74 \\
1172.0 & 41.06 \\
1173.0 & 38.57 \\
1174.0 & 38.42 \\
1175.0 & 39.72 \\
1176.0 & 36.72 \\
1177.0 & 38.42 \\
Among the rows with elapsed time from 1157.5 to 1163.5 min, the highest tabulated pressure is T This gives 42.46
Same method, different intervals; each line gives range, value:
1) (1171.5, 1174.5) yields 41.06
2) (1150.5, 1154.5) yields 40.9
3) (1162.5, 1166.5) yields 42.41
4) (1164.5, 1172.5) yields 43.31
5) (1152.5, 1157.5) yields 41.24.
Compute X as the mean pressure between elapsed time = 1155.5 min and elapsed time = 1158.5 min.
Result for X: 41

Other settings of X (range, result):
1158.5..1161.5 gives 42.2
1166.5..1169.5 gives 42.8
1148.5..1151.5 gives 37.8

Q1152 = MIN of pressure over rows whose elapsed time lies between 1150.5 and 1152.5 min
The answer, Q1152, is 39.3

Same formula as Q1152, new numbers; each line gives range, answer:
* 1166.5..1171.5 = 42.13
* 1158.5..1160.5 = 42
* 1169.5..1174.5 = 38.42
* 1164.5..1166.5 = 41.79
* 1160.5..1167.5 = 40.63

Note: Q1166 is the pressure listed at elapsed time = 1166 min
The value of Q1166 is 41.79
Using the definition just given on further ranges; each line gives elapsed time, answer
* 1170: 42.64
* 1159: 42.46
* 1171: 42.74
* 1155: 39.53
